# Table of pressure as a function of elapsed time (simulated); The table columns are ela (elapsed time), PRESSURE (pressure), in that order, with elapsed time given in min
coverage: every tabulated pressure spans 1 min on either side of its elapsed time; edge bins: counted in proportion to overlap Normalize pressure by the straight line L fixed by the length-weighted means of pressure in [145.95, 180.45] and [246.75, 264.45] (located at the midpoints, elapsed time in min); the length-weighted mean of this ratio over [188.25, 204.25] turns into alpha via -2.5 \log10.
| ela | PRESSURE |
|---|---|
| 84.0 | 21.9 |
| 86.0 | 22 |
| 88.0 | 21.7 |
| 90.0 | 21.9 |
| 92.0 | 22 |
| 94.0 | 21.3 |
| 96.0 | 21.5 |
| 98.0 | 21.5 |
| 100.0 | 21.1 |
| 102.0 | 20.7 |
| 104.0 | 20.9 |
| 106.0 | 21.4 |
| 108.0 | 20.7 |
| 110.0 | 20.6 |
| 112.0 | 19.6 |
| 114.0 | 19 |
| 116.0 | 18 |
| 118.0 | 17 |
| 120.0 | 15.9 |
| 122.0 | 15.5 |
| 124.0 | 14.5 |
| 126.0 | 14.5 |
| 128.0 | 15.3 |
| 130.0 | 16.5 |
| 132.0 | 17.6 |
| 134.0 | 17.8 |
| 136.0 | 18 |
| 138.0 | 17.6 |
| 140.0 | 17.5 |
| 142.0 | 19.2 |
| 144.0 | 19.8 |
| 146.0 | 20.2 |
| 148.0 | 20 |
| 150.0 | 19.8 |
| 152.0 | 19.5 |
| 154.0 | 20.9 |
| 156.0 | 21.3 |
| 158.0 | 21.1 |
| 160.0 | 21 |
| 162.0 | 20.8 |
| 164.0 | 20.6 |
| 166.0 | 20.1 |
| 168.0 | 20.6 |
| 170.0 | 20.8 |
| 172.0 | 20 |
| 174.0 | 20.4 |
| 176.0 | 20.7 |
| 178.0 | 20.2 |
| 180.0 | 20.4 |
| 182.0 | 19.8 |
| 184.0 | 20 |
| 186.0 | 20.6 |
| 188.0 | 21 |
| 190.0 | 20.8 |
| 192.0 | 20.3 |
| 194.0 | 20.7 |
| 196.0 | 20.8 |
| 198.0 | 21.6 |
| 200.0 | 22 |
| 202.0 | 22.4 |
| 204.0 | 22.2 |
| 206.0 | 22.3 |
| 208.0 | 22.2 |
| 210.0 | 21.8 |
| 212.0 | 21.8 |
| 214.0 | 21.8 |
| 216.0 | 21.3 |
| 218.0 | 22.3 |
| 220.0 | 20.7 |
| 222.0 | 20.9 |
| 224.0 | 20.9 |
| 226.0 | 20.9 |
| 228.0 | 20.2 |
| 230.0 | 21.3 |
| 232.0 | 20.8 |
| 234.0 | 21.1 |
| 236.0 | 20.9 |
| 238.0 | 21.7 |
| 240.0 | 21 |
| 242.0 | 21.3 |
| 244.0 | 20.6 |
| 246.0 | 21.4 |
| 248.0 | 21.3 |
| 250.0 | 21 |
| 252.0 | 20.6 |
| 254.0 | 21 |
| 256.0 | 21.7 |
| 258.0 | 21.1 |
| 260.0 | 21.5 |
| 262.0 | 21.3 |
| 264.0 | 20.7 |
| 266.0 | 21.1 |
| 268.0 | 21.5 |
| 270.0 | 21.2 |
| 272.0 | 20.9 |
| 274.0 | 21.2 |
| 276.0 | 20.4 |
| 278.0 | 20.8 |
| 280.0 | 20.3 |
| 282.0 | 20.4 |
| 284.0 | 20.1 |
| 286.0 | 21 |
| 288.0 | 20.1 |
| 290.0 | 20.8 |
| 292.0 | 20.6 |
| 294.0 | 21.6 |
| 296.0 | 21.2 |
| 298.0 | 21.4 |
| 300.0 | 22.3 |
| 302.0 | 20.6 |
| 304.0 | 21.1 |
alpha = -0.03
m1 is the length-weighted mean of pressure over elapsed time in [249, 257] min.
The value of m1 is 21.1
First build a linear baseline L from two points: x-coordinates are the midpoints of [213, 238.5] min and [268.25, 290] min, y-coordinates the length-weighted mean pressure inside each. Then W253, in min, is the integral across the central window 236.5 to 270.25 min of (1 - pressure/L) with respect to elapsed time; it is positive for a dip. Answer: -0.4 min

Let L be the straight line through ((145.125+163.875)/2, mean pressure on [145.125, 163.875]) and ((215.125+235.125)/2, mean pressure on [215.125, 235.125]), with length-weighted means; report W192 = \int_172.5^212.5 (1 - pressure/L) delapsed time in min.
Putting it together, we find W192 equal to -0.5 min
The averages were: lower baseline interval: 20.5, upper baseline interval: 21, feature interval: 21.1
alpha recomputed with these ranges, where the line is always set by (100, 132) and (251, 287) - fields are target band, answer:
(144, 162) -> -0.09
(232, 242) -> -0.04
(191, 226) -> -0.09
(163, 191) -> -0.07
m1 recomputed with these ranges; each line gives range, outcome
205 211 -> 22.1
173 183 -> 20.3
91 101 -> 21.5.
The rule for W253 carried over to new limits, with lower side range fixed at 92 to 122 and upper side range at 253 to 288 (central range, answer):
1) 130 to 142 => 1.4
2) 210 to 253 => -1.0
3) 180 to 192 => 0.0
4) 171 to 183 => 0.0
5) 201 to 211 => -0.8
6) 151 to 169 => -0.4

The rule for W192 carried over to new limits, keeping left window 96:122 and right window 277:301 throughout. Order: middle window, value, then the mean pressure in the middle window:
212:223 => -0.57 min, 21.4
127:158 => 1.63 min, 18.8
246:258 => -0.30 min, 21.1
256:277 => -0.40 min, 21.1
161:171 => -0.28 min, 20.6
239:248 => -0.24 min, 21.1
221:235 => -0.29 min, 20.9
